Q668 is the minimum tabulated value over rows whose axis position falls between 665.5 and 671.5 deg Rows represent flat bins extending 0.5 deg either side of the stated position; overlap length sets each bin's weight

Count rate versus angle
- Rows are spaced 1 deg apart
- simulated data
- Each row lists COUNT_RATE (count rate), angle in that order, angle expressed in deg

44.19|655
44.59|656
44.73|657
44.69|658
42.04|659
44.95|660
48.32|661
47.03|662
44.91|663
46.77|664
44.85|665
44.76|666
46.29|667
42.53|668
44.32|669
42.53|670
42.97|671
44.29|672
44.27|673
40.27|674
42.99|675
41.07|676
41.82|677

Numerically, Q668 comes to 42.53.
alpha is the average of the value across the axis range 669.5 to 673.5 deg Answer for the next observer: 43.5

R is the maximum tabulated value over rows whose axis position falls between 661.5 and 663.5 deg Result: 47.03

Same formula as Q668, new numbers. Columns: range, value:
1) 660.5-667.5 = 44.76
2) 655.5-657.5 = 44.59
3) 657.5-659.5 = 42.04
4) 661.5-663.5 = 44.91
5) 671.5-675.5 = 40.27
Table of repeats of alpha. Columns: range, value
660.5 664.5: 46.8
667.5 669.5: 43.4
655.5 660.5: 44.2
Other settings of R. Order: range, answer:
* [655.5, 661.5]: 48.32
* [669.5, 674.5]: 44.29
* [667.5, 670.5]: 44.32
